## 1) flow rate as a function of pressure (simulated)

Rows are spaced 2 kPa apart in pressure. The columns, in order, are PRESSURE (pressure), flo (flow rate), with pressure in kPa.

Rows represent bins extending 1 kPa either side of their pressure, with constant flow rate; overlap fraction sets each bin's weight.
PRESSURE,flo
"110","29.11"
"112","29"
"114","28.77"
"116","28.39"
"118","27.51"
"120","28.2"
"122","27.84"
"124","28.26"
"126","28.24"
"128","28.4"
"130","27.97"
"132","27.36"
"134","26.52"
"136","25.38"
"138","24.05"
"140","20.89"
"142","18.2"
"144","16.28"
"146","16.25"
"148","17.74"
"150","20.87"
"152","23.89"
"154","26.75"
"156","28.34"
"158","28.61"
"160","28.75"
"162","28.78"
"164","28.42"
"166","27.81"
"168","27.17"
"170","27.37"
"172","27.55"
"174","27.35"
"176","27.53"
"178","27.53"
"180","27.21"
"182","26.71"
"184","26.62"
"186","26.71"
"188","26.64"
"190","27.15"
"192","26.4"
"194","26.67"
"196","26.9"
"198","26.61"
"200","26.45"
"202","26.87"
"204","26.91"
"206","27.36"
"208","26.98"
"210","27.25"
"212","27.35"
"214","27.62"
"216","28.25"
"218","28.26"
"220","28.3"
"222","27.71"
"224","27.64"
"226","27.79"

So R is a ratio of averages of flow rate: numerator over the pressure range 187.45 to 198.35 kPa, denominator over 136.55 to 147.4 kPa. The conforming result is 1.38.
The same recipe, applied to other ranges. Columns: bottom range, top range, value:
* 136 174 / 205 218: 1.13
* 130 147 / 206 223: 1.25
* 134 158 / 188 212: 1.21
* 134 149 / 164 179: 1.36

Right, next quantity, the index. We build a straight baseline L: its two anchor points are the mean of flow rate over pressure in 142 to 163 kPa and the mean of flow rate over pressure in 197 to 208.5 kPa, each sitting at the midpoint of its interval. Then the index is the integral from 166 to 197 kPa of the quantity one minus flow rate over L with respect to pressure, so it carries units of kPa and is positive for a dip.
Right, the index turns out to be -2.08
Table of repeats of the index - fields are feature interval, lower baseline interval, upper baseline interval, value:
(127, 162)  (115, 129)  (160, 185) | 4.8 kPa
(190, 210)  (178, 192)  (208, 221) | 0.4 kPa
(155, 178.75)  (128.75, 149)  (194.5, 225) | -3.7 kPa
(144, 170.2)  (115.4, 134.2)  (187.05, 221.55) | 2.4 kPa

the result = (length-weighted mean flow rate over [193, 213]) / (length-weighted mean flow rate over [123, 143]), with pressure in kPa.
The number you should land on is 1.1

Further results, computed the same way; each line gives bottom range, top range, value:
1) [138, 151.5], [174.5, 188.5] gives 1.42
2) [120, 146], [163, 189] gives 1.10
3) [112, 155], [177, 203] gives 1.08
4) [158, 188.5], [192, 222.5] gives 0.99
